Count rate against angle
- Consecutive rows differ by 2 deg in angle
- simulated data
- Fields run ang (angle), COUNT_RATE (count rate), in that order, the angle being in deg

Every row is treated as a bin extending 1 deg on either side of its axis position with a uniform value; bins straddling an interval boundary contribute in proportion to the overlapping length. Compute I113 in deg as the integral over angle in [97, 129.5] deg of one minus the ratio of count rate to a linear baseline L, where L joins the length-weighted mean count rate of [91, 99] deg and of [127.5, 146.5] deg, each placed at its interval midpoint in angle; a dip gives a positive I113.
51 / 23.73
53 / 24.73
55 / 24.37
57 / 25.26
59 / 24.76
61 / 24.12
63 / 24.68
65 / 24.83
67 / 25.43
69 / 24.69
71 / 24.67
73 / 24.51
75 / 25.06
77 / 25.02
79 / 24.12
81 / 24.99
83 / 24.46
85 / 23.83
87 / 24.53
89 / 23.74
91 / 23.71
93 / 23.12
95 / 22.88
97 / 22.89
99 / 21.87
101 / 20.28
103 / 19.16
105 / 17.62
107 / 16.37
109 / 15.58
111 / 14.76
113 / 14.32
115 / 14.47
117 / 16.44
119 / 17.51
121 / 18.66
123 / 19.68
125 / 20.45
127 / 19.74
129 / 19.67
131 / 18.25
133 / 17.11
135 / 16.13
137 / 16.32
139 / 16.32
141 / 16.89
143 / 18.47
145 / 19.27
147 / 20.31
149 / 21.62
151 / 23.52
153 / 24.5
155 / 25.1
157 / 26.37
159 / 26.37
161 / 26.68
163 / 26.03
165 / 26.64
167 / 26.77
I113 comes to 4.0 deg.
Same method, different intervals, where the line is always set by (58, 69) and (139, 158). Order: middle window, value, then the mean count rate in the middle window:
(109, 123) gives 3.99 deg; 16.3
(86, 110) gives 2.54 deg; 21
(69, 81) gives -0.19 deg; 24.7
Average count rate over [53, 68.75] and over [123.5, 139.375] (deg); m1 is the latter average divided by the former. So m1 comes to 0.7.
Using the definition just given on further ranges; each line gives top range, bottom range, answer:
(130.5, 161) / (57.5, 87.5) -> 0.84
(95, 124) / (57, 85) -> 0.73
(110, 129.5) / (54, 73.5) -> 0.71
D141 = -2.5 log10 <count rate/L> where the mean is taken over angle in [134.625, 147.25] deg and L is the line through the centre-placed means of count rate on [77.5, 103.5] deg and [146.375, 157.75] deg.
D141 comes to 0.32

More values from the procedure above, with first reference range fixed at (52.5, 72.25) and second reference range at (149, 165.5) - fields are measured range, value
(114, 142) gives 0.38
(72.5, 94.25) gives 0.03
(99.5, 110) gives 0.36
